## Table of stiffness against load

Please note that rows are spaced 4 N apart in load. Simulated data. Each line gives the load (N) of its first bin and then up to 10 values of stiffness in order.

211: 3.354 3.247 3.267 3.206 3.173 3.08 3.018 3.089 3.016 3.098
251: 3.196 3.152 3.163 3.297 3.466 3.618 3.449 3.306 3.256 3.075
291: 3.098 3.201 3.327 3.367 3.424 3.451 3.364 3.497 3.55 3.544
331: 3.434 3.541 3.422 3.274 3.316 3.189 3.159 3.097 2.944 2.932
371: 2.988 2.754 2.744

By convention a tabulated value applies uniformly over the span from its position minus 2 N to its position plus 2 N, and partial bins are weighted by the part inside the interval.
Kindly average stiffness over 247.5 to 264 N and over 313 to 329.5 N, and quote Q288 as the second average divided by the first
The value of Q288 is 1.1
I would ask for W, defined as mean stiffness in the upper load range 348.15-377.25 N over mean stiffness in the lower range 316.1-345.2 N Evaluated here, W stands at 0.9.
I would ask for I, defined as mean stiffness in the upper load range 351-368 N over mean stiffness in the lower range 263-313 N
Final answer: 0.92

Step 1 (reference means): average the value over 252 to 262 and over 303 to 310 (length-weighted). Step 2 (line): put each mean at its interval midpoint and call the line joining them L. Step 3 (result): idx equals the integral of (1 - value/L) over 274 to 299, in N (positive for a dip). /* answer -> 0.6 N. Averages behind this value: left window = 3.18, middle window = 3.23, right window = 3.41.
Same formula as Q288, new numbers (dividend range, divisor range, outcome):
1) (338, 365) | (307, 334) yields 0.92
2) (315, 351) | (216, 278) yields 1.06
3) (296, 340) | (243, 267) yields 1.08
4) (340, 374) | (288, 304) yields 0.96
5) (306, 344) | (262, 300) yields 1.04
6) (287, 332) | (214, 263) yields 1.07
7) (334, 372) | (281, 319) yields 0.97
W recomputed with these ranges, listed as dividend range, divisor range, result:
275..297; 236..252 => 1.04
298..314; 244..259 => 1.08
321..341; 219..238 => 1.12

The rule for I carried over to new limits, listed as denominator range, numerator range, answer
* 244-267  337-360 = 1.02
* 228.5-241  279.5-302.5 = 1.05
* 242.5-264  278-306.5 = 1.03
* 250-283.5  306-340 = 1.04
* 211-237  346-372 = 0.97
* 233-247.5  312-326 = 1.14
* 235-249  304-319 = 1.12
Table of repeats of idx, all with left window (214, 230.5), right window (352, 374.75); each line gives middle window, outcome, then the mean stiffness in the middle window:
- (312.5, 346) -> -4.3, 3.45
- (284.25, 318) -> -2.1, 3.29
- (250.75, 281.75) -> -1.9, 3.34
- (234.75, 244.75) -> 0.4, 3.05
